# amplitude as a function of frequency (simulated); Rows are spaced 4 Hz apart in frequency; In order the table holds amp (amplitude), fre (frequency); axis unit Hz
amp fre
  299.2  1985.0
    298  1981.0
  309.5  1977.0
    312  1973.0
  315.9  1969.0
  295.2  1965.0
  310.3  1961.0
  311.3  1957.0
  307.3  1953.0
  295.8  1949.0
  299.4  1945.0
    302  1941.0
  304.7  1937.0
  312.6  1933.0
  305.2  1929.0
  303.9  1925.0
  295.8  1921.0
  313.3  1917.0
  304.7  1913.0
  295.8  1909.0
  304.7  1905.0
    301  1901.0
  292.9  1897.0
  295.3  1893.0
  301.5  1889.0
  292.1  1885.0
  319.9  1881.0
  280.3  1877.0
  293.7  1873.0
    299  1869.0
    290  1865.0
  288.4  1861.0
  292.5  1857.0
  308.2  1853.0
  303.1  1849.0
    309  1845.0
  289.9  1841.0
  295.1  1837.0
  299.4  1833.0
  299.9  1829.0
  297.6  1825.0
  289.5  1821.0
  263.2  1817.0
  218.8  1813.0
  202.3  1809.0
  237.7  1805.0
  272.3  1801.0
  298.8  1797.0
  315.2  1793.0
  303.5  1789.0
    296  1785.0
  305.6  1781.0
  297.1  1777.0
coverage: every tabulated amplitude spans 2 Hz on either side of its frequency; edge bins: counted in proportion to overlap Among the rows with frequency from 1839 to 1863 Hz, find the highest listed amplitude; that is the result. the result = 309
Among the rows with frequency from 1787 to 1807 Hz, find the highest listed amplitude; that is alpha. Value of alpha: 315.2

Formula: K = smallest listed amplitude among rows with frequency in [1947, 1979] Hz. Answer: 295.2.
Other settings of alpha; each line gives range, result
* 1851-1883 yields 319.9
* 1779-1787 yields 305.6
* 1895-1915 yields 304.7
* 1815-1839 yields 299.9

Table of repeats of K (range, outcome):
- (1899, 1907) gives 301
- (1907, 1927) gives 295.8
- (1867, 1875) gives 293.7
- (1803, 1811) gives 202.3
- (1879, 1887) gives 292.1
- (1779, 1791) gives 296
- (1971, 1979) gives 309.5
